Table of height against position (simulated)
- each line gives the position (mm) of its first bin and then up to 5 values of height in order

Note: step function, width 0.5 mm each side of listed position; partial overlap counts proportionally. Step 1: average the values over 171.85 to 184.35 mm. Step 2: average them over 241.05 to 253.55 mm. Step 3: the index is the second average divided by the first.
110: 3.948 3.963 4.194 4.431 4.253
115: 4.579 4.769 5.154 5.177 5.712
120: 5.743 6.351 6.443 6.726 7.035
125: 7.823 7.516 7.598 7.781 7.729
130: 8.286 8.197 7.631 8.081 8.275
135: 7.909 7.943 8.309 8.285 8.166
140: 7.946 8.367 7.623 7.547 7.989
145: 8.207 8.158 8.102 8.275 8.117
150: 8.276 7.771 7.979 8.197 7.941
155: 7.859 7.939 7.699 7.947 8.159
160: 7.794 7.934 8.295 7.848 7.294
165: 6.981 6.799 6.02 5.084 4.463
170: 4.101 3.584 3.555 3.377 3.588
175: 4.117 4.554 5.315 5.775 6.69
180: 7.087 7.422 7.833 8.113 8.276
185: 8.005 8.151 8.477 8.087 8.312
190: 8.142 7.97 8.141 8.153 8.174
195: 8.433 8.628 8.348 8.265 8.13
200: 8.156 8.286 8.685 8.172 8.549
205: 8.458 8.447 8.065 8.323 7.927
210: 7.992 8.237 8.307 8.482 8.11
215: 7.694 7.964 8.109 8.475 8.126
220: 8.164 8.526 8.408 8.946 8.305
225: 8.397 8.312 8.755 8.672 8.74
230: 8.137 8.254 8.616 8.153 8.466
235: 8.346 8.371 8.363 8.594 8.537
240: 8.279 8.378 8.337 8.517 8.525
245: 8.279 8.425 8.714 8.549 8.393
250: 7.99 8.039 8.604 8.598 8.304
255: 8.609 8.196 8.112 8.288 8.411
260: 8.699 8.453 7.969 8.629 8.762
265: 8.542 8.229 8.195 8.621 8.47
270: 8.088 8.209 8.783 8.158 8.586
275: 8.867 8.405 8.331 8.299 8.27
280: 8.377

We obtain 1.44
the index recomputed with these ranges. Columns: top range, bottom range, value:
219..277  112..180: 1.23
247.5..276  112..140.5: 1.22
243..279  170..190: 1.33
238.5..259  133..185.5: 1.18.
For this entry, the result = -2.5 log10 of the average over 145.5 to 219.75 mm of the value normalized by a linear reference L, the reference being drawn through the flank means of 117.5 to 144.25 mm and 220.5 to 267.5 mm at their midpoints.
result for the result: 0.06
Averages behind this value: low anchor 7.48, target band 7.47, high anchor 8.42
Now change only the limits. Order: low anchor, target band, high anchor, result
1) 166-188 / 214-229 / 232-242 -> -0.079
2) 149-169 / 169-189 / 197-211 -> 0.272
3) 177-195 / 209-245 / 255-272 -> -0.034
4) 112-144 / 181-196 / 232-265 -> -0.062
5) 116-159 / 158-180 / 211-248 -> 0.318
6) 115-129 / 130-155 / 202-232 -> -0.179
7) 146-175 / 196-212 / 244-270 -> -0.105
